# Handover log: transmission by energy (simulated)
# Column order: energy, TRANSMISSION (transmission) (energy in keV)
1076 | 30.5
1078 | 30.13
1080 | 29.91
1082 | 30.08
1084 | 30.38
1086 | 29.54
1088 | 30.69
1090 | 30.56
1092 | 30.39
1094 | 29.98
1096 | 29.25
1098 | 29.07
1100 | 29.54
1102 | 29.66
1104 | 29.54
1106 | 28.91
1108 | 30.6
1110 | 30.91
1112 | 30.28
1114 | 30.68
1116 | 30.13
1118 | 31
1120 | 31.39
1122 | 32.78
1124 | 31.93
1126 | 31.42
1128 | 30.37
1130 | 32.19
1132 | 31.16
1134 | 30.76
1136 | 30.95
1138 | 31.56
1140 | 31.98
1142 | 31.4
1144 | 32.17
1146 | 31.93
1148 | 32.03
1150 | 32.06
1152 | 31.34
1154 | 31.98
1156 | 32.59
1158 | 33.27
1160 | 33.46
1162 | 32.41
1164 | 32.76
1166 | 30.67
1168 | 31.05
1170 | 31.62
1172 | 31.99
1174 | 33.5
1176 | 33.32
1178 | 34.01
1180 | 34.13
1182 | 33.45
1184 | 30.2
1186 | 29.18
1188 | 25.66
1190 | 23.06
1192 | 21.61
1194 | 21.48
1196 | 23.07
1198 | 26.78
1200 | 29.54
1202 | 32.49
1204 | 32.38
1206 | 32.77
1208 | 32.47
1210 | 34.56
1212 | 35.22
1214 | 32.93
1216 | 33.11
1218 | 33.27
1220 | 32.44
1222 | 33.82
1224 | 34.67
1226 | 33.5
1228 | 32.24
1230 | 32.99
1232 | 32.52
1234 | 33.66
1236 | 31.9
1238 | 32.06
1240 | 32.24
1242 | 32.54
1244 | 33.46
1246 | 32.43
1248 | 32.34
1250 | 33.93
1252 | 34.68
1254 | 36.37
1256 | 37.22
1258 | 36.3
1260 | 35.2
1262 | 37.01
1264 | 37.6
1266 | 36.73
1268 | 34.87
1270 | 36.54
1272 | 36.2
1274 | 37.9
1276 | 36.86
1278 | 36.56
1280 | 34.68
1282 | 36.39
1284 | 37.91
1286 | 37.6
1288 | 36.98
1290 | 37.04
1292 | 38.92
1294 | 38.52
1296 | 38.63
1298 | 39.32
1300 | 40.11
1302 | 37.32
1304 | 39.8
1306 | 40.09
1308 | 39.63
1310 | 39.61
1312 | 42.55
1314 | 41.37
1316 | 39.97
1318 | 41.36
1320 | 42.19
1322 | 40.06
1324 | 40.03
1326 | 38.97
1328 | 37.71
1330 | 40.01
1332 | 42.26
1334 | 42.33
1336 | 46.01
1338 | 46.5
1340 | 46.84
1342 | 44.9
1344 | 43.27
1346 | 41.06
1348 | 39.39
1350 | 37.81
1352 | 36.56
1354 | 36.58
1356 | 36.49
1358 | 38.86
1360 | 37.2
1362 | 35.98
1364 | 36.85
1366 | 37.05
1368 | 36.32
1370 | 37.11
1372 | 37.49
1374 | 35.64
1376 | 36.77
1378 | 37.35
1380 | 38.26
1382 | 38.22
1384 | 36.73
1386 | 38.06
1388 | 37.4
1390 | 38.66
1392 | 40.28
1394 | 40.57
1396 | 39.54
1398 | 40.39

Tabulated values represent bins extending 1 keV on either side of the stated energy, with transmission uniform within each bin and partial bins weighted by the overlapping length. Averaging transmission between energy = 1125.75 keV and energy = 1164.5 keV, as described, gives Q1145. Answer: 31.9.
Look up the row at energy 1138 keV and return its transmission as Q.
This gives 31.56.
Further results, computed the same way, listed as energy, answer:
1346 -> 41.06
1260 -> 35.2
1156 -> 32.59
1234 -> 33.66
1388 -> 37.4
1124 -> 31.93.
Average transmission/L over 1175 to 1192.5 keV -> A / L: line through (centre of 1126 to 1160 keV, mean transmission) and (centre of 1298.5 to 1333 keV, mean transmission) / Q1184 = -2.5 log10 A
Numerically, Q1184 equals 0.14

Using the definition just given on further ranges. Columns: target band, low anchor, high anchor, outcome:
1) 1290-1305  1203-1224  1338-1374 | -0.06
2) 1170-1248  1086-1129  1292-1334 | 0.12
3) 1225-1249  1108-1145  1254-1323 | 0.11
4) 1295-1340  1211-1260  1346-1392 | -0.14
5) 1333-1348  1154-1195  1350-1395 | -0.21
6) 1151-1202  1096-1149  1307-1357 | 0.11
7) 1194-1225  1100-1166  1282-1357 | 0.11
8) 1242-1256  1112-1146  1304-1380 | 0.06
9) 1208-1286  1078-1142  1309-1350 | 0.09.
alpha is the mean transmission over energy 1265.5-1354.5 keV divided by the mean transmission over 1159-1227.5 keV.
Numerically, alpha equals 1.27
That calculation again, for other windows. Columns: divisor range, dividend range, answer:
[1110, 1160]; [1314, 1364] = 1.28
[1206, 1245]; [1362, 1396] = 1.14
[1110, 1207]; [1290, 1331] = 1.29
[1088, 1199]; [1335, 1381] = 1.28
